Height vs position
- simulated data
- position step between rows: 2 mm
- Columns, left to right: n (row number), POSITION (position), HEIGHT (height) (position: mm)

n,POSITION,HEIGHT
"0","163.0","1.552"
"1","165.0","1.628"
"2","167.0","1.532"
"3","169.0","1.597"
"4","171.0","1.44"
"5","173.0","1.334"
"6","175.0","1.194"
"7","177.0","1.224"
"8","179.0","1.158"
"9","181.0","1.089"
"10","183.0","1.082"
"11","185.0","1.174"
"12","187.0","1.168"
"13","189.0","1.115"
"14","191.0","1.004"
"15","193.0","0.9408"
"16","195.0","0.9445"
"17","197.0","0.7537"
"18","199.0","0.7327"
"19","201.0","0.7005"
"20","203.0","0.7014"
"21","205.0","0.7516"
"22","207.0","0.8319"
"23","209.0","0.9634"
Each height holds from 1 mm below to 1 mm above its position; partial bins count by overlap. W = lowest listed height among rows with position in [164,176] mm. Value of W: 1.194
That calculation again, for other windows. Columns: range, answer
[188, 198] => 0.7537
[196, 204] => 0.7005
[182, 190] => 1.082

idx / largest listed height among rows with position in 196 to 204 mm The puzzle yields 0.7537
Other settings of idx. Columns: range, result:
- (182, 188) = 1.174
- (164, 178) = 1.628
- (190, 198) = 1.004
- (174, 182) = 1.224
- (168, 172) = 1.597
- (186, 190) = 1.168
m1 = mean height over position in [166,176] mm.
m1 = 1.42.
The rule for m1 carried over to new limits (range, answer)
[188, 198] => 0.952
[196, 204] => 0.722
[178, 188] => 1.13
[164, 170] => 1.59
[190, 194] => 0.972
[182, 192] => 1.11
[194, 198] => 0.849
